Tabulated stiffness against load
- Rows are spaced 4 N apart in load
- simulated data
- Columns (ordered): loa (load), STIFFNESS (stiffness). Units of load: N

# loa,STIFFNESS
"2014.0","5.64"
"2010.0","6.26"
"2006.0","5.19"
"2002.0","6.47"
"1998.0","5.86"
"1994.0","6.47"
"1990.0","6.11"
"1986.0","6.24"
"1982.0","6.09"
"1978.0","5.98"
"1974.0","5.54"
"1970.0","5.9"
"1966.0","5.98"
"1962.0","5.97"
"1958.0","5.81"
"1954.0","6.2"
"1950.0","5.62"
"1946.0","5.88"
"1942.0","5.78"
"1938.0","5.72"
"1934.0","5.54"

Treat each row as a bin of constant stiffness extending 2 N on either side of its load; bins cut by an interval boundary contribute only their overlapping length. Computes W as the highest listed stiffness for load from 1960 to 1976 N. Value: 5.98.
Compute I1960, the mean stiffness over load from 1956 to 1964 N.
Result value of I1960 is 5.89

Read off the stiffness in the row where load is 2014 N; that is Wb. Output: 5.64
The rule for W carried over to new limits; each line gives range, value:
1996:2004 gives 6.47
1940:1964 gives 6.2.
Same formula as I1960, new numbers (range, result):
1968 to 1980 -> 5.81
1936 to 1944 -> 5.75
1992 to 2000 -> 6.17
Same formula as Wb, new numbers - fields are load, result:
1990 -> 6.11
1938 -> 5.72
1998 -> 5.86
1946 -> 5.88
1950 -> 5.62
